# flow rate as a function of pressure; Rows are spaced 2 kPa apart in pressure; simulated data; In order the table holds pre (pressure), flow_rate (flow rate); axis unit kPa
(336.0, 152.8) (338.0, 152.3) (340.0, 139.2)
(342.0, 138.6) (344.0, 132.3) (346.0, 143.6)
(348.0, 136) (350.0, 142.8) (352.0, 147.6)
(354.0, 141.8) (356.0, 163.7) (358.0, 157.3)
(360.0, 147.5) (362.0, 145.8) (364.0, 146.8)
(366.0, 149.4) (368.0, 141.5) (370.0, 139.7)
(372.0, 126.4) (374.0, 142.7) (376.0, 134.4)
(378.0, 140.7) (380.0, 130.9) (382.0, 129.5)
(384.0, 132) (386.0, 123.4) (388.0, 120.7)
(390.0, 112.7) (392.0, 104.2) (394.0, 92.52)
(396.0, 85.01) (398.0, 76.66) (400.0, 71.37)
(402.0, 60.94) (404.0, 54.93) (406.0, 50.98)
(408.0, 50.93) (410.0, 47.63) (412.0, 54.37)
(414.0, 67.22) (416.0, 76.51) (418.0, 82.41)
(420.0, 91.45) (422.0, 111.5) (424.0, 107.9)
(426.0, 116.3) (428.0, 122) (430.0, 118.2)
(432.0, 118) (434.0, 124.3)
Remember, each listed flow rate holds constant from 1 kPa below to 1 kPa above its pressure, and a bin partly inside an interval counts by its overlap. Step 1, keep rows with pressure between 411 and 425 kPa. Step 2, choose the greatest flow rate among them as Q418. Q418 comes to 111.5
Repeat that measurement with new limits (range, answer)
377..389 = 140.7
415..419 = 82.41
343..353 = 147.6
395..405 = 85.01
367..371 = 141.5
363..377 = 149.4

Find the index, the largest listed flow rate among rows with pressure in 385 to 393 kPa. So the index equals 123.4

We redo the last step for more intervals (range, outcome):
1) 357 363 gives 157.3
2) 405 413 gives 54.37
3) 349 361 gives 163.7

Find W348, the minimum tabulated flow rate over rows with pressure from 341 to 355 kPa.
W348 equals 132.3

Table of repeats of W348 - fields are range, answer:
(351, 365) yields 141.8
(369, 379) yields 126.4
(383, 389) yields 120.7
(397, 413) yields 47.63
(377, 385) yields 129.5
